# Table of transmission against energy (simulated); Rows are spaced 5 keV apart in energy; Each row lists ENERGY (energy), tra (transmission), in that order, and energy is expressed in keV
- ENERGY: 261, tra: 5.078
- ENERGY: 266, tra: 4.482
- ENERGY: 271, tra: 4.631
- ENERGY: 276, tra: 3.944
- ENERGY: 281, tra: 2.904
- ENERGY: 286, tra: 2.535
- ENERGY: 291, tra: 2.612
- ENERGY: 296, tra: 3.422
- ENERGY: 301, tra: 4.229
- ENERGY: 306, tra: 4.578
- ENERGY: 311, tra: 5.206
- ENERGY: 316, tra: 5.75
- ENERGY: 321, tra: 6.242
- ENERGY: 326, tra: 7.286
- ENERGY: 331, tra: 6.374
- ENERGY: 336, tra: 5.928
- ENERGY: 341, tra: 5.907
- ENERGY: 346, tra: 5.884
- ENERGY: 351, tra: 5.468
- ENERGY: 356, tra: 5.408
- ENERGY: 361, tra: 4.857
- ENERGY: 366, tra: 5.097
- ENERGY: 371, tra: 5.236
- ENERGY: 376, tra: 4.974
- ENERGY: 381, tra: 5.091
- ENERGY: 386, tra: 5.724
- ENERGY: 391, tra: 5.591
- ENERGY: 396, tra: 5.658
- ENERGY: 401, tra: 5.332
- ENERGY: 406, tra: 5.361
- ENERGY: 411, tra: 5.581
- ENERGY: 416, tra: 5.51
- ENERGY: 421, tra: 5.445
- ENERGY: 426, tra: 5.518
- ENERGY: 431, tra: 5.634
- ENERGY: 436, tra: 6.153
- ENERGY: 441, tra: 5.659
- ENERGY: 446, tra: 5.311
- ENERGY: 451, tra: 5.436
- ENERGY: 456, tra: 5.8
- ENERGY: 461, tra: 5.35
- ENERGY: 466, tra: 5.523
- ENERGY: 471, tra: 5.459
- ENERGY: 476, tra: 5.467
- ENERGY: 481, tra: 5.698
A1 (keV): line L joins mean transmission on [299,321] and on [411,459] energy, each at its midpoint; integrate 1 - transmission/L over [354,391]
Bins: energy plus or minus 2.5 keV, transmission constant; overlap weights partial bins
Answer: 0.9 keV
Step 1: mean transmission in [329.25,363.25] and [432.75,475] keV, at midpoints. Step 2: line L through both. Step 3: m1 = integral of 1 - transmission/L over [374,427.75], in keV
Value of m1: 1.8 keV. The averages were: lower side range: 5.68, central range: 5.44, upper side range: 5.58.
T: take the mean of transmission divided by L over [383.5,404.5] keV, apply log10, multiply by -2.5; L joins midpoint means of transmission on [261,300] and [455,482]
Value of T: -0.166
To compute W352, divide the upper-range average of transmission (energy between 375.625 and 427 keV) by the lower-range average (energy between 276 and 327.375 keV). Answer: 1.24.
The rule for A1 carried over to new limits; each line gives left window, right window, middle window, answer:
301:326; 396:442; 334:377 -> 0.84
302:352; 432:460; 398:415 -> 0.81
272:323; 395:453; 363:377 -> -0.46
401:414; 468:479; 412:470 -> -1.19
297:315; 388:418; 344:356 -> -1.35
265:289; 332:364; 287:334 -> -3.72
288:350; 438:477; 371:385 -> 0.59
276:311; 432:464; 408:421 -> -0.88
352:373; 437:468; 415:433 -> -0.33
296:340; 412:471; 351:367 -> 1.14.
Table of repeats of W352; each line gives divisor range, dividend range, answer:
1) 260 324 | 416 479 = 1.30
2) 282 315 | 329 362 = 1.50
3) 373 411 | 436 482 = 1.03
